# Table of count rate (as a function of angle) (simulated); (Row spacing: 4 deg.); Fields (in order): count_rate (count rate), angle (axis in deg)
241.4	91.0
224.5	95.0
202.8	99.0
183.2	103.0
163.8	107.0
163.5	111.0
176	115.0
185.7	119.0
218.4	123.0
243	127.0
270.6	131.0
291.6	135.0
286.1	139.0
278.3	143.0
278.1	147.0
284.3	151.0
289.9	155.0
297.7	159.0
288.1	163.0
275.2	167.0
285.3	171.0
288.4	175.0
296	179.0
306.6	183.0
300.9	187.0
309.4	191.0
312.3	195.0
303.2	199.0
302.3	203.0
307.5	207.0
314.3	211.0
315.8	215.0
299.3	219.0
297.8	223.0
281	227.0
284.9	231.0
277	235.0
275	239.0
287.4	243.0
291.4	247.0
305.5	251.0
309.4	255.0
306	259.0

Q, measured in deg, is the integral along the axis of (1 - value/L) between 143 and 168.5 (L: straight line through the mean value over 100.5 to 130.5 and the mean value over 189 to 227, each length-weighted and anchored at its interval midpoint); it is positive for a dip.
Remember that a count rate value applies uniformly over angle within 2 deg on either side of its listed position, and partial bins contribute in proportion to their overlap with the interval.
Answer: -4.5 deg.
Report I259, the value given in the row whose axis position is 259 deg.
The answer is 306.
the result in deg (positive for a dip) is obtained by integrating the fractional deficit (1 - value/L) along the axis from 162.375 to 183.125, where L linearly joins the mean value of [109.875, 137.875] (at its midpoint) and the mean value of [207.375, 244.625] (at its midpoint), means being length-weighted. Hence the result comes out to -2.5 deg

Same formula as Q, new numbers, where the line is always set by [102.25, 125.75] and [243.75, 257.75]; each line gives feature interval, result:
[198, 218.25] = -3.4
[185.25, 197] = -2.7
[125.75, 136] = -3.6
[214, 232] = -1.2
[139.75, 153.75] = -4.6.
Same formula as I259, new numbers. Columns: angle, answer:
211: 314.3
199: 303.2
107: 163.8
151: 284.3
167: 275.2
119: 185.7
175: 288.4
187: 300.9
